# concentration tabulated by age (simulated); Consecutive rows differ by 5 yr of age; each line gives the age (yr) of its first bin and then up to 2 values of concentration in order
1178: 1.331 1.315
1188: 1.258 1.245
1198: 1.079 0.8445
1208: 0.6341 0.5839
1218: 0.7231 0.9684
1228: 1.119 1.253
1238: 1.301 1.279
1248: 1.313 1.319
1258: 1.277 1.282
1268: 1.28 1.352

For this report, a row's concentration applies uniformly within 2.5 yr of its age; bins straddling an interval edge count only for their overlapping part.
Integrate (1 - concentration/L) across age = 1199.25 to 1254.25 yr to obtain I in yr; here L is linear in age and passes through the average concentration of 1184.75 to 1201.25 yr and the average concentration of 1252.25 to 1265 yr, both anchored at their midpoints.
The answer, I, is 9.6 yr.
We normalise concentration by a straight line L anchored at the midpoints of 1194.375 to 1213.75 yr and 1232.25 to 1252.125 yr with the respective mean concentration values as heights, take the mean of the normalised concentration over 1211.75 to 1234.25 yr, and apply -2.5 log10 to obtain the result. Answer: 0.16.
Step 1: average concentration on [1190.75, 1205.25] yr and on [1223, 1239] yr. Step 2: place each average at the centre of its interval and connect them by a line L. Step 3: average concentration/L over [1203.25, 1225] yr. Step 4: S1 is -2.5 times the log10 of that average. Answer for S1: 0.46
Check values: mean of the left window 1.06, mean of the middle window 0.734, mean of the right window 1.18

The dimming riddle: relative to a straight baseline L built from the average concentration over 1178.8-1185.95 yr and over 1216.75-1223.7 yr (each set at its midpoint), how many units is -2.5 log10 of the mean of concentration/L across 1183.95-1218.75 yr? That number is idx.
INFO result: 0.17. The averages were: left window 1.32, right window 0.836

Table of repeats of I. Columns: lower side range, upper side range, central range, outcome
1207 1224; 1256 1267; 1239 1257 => -3.1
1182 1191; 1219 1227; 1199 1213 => 4.6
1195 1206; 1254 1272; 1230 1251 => -2.0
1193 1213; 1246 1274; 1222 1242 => -1.7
